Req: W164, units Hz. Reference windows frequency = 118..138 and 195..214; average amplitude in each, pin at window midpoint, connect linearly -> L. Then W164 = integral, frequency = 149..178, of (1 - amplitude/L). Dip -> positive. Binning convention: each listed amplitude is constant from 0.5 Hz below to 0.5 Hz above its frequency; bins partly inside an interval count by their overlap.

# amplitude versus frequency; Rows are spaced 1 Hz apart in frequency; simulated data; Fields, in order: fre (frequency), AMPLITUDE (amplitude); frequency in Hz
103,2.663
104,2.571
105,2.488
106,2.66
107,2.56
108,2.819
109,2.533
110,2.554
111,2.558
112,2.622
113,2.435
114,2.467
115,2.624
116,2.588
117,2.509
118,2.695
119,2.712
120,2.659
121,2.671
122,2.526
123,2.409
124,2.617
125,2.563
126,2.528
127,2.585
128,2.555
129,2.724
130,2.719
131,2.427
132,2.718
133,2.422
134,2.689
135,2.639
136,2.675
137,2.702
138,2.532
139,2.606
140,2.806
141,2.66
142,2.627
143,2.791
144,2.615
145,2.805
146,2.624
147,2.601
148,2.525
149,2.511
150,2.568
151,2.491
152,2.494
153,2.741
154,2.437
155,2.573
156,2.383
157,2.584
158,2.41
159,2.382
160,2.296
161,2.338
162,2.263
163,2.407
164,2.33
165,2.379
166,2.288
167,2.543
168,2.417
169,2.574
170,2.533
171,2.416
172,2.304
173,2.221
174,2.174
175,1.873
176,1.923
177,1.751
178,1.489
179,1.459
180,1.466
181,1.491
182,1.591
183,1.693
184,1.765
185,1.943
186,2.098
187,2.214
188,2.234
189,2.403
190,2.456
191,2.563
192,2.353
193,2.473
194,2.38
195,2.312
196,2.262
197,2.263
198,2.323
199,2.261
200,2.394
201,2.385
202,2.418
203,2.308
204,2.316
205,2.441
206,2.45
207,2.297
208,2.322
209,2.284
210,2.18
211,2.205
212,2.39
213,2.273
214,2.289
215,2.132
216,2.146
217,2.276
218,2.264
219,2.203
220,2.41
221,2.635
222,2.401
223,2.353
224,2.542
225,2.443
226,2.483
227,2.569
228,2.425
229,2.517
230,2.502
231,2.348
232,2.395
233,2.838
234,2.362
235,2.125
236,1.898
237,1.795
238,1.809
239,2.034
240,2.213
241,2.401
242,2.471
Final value 1.50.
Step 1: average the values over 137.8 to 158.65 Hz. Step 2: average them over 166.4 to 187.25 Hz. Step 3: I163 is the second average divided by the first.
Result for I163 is 0.8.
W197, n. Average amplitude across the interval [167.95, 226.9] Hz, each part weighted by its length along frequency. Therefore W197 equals 2.22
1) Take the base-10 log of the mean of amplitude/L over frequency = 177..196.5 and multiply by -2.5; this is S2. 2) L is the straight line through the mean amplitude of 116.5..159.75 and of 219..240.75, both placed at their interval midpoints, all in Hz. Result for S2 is 0.21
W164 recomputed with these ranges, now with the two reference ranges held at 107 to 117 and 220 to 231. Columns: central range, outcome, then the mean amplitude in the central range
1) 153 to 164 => 0.50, 2.42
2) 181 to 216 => 3.60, 2.24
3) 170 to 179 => 1.80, 2.02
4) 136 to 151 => -0.53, 2.64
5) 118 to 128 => -0.10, 2.59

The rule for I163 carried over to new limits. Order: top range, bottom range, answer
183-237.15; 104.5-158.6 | 0.89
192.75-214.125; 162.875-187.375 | 1.14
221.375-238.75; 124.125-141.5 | 0.89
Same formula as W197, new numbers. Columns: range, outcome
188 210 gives 2.36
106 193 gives 2.41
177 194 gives 1.99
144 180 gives 2.34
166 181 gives 2.07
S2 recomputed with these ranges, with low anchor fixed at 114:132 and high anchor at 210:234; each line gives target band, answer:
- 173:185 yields 0.39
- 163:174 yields 0.05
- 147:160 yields 0.01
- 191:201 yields 0.04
